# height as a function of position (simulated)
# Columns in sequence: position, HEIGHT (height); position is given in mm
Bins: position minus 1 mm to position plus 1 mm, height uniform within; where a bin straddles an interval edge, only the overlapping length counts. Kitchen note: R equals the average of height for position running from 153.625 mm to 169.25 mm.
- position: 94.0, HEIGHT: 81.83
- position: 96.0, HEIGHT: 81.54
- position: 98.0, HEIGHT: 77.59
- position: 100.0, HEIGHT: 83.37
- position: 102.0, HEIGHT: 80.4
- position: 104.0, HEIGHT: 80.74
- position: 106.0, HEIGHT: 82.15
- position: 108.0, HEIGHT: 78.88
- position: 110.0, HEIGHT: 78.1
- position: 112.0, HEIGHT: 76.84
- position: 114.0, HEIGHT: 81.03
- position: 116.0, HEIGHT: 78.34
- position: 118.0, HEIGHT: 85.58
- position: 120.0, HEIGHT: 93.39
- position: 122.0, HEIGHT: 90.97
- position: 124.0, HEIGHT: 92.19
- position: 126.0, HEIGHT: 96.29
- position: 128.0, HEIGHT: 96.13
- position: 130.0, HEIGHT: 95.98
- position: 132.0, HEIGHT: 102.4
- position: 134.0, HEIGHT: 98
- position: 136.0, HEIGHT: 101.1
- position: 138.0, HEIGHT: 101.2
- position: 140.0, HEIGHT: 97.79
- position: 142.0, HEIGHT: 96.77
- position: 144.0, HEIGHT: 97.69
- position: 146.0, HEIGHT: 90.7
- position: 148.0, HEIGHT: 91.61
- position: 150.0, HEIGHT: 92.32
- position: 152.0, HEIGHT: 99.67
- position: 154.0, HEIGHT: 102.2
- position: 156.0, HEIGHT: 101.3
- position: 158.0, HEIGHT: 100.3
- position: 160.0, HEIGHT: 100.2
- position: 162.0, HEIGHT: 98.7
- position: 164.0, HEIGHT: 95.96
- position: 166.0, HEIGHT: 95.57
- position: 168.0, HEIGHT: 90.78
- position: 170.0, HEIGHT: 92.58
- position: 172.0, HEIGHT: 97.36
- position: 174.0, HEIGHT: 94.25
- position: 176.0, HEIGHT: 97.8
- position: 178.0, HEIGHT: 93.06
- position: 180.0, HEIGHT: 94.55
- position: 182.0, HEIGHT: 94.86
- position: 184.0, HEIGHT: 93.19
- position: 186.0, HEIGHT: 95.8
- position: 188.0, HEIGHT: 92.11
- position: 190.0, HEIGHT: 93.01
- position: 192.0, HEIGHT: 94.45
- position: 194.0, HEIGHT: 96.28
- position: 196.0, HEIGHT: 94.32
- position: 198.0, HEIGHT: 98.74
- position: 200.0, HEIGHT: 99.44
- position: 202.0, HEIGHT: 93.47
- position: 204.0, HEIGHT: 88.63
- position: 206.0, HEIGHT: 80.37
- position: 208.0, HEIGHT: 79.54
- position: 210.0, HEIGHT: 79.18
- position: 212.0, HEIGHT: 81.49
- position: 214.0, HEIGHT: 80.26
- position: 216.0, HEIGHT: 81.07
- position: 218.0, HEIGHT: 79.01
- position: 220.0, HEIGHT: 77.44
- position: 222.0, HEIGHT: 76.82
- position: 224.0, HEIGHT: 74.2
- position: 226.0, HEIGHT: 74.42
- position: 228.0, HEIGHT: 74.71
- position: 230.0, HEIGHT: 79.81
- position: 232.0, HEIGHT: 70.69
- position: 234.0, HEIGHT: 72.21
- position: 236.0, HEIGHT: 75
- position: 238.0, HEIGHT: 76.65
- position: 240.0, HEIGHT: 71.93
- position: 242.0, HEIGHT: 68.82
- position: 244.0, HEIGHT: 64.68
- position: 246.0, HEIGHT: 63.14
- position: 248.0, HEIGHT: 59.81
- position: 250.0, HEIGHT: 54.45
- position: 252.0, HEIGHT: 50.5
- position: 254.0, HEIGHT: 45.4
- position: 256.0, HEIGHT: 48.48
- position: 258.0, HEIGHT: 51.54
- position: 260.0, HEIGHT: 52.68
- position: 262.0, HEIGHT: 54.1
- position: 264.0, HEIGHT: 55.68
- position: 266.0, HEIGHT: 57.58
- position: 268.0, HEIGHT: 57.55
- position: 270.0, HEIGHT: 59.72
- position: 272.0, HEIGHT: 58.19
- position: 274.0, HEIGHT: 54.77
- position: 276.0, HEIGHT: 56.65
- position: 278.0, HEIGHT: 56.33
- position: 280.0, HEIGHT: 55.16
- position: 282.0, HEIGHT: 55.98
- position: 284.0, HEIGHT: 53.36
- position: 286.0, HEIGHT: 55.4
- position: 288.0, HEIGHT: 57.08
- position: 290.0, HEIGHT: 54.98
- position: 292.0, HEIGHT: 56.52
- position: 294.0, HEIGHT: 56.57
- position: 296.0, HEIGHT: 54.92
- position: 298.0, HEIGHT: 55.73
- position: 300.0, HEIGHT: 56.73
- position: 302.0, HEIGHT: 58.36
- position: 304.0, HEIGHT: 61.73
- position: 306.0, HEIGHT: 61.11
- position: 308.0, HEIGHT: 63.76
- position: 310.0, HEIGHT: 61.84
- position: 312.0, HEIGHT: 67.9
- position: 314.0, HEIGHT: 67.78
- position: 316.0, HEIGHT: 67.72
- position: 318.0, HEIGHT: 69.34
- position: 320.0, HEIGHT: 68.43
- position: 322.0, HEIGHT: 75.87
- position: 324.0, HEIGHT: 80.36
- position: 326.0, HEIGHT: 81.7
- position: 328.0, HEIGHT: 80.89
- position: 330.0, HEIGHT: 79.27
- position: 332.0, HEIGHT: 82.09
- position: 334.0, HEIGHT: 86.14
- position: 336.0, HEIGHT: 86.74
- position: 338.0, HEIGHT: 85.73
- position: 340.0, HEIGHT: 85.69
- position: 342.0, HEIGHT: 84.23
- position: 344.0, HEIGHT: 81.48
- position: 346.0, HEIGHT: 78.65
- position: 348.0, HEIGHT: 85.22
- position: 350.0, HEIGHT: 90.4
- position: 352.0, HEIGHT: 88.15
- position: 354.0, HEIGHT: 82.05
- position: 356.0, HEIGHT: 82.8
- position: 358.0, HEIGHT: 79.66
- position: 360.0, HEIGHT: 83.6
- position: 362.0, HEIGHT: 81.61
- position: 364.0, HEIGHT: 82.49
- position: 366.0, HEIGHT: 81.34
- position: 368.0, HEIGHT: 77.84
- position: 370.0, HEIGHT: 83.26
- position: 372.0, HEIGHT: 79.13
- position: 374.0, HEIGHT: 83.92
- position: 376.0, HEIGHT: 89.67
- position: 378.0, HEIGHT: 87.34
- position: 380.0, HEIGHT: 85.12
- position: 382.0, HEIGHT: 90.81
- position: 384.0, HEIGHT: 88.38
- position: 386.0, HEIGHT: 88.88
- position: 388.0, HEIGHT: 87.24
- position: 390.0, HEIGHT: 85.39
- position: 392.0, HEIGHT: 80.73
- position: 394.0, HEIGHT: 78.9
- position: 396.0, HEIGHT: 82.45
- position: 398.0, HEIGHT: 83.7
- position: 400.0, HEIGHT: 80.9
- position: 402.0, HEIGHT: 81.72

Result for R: 97.9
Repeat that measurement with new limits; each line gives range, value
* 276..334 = 64.4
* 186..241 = 83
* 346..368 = 83.2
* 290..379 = 75.6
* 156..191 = 95.5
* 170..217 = 91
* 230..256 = 64.4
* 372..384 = 86.8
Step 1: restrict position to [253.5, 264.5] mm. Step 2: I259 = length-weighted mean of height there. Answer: 51.4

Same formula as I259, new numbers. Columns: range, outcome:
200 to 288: 66.7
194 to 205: 95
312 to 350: 79.3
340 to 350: 83.5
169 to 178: 95.2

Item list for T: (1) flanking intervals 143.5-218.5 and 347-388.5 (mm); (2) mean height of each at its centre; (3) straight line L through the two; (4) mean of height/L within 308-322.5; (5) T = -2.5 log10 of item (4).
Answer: 0.27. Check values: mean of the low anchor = 92.7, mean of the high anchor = 84.7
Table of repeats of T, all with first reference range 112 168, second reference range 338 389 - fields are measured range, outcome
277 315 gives 0.44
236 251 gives 0.33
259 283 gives 0.50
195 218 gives 0.06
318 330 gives 0.12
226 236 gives 0.21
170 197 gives -0.02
